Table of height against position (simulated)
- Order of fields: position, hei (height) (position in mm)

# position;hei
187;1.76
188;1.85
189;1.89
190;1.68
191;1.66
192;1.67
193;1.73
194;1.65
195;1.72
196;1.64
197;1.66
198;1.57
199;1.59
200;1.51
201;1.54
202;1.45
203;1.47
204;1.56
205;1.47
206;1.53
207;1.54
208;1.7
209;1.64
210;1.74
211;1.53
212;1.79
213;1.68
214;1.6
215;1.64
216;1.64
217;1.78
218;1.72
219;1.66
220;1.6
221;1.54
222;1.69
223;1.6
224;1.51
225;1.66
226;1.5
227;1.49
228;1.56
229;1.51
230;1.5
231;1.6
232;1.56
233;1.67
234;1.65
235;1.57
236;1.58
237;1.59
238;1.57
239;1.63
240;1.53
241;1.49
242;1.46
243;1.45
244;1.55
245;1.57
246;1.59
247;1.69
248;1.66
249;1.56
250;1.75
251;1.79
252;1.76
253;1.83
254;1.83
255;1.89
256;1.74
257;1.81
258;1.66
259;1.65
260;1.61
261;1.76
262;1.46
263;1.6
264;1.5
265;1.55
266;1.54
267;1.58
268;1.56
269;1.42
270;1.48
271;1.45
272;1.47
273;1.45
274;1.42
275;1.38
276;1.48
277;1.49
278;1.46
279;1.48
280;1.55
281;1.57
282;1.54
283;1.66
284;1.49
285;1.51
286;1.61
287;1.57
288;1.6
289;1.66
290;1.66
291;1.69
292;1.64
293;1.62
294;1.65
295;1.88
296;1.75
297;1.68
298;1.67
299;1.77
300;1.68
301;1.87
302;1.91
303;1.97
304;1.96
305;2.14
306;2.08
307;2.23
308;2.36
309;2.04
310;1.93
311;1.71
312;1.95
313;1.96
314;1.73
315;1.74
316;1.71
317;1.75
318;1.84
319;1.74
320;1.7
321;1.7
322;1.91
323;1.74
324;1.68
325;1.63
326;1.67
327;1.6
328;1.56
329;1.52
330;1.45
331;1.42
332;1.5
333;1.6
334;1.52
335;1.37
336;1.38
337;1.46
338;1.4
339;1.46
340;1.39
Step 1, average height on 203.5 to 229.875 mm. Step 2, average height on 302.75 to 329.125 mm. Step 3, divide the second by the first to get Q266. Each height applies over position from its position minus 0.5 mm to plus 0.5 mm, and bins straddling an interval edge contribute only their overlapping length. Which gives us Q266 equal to 1.1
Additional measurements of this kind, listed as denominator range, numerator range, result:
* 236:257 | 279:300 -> 0.99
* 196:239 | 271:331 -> 1.07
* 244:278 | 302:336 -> 1.10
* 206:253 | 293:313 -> 1.18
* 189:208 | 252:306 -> 1.03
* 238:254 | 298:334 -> 1.10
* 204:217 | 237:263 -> 1.01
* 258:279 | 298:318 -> 1.26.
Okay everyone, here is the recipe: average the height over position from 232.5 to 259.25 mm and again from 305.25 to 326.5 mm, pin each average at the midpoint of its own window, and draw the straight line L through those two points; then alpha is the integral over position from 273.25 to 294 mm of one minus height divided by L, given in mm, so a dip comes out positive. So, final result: 2.4 mm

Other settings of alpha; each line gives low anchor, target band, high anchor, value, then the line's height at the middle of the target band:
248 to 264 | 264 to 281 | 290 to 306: 2.47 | 1.74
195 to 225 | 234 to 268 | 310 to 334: 0.19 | 1.64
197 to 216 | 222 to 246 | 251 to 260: 1.80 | 1.69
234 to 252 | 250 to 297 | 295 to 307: 3.65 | 1.74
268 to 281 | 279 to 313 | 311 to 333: -4.38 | 1.57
